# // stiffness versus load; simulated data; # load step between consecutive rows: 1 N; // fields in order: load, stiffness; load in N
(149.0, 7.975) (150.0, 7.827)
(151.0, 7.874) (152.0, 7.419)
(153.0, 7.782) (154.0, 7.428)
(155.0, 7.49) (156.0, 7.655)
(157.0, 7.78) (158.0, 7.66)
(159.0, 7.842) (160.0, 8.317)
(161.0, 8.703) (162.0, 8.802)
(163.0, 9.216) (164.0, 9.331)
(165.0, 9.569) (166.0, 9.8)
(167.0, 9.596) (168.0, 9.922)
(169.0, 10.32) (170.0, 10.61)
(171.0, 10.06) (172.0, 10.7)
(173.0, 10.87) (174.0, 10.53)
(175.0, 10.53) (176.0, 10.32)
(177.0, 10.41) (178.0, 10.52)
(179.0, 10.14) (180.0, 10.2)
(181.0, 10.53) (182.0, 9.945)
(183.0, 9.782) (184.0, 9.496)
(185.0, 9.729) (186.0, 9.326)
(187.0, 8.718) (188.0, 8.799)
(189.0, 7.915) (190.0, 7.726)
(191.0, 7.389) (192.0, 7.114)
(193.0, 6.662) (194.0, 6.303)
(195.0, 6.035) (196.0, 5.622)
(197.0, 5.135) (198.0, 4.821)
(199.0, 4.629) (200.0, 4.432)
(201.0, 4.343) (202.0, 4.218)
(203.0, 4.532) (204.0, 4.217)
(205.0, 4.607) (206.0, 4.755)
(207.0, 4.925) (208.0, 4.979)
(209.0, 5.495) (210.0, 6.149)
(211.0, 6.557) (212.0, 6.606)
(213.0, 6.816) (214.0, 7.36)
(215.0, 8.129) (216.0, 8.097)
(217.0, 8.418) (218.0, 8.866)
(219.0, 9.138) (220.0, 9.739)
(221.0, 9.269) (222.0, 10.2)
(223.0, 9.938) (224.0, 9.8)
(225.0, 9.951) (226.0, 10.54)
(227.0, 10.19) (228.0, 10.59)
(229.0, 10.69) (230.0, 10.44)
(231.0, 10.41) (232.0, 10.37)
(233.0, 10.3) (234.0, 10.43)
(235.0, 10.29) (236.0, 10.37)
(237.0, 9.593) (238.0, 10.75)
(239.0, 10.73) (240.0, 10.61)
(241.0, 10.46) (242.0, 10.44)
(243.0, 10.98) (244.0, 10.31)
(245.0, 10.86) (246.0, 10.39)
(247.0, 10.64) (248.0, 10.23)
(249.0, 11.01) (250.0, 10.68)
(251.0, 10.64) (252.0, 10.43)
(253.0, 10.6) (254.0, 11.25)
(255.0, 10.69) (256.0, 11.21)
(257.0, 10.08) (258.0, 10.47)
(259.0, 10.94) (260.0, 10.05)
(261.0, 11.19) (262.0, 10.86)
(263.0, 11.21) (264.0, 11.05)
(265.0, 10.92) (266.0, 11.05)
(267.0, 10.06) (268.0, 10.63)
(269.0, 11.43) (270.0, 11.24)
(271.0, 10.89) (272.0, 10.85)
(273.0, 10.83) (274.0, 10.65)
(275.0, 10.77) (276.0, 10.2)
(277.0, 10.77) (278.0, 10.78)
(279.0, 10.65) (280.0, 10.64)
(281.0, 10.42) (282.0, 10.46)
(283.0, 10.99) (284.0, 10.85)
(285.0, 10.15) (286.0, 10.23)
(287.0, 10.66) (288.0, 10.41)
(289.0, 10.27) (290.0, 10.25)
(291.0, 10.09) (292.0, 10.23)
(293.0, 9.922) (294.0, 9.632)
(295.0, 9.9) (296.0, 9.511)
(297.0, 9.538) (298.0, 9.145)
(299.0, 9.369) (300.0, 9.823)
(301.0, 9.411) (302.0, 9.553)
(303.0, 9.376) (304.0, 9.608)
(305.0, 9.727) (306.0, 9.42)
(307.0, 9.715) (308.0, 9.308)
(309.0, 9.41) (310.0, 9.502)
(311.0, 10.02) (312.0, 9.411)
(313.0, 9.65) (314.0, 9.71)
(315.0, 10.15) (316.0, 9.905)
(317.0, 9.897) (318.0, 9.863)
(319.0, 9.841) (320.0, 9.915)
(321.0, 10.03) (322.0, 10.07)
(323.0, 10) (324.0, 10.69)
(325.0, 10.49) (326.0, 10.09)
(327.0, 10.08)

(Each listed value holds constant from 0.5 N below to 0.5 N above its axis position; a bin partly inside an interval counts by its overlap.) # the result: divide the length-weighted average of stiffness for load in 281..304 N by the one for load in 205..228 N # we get 1.25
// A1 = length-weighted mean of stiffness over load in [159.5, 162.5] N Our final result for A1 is 8.61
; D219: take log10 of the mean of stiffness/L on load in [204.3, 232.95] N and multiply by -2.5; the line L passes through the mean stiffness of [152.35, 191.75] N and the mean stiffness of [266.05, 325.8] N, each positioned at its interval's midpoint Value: 0.15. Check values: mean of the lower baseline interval 9.25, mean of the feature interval 8.32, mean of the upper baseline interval 10.1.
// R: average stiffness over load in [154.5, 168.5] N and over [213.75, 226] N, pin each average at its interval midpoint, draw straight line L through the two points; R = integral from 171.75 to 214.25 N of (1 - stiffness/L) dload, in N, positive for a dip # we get 7.2 N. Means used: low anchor 8.69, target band 7.42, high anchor 9.17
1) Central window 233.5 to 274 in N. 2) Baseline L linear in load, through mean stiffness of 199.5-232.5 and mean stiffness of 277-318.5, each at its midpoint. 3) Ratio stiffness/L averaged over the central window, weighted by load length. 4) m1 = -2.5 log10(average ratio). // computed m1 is -0.22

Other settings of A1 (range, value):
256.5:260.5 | 10.4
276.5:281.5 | 10.7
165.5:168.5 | 9.77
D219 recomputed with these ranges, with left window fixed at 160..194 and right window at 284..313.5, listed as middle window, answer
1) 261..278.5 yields -0.12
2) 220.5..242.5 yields -0.08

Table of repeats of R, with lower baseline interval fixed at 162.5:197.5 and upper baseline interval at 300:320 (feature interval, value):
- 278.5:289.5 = -1.11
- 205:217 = 3.74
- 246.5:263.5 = -2.32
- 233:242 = -1.00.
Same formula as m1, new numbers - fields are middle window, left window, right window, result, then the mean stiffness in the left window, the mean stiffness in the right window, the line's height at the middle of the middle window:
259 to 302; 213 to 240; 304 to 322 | -0.07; 9.75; 9.74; 9.74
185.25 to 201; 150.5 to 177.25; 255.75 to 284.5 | 0.39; 9.12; 10.8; 9.57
